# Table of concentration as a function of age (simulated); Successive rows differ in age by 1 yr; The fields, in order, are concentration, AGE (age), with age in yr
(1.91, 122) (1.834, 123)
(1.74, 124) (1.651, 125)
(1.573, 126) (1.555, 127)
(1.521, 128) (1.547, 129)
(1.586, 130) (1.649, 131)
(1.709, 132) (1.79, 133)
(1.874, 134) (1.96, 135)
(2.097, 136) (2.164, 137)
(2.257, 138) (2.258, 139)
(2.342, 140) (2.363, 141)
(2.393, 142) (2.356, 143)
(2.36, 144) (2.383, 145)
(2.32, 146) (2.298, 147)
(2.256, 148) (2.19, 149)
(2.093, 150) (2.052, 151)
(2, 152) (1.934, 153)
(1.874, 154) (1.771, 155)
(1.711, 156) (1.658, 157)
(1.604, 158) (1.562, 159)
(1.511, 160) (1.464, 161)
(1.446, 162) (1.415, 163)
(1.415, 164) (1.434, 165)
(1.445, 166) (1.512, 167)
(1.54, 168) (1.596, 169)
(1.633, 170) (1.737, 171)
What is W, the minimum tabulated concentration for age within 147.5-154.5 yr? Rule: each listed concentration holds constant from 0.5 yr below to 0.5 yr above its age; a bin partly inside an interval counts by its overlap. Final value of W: 1.874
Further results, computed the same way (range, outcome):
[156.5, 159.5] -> 1.562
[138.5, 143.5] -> 2.258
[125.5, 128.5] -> 1.521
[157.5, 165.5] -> 1.415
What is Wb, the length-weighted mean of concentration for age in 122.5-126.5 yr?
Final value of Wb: 1.7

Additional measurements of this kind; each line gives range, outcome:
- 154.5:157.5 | 1.71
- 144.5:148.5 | 2.31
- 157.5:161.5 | 1.54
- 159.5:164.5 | 1.45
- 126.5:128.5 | 1.54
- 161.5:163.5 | 1.43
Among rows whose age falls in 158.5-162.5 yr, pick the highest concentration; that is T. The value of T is 1.562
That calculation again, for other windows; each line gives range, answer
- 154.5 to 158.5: 1.771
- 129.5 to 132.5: 1.709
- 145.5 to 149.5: 2.32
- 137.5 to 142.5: 2.393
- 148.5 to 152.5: 2.19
